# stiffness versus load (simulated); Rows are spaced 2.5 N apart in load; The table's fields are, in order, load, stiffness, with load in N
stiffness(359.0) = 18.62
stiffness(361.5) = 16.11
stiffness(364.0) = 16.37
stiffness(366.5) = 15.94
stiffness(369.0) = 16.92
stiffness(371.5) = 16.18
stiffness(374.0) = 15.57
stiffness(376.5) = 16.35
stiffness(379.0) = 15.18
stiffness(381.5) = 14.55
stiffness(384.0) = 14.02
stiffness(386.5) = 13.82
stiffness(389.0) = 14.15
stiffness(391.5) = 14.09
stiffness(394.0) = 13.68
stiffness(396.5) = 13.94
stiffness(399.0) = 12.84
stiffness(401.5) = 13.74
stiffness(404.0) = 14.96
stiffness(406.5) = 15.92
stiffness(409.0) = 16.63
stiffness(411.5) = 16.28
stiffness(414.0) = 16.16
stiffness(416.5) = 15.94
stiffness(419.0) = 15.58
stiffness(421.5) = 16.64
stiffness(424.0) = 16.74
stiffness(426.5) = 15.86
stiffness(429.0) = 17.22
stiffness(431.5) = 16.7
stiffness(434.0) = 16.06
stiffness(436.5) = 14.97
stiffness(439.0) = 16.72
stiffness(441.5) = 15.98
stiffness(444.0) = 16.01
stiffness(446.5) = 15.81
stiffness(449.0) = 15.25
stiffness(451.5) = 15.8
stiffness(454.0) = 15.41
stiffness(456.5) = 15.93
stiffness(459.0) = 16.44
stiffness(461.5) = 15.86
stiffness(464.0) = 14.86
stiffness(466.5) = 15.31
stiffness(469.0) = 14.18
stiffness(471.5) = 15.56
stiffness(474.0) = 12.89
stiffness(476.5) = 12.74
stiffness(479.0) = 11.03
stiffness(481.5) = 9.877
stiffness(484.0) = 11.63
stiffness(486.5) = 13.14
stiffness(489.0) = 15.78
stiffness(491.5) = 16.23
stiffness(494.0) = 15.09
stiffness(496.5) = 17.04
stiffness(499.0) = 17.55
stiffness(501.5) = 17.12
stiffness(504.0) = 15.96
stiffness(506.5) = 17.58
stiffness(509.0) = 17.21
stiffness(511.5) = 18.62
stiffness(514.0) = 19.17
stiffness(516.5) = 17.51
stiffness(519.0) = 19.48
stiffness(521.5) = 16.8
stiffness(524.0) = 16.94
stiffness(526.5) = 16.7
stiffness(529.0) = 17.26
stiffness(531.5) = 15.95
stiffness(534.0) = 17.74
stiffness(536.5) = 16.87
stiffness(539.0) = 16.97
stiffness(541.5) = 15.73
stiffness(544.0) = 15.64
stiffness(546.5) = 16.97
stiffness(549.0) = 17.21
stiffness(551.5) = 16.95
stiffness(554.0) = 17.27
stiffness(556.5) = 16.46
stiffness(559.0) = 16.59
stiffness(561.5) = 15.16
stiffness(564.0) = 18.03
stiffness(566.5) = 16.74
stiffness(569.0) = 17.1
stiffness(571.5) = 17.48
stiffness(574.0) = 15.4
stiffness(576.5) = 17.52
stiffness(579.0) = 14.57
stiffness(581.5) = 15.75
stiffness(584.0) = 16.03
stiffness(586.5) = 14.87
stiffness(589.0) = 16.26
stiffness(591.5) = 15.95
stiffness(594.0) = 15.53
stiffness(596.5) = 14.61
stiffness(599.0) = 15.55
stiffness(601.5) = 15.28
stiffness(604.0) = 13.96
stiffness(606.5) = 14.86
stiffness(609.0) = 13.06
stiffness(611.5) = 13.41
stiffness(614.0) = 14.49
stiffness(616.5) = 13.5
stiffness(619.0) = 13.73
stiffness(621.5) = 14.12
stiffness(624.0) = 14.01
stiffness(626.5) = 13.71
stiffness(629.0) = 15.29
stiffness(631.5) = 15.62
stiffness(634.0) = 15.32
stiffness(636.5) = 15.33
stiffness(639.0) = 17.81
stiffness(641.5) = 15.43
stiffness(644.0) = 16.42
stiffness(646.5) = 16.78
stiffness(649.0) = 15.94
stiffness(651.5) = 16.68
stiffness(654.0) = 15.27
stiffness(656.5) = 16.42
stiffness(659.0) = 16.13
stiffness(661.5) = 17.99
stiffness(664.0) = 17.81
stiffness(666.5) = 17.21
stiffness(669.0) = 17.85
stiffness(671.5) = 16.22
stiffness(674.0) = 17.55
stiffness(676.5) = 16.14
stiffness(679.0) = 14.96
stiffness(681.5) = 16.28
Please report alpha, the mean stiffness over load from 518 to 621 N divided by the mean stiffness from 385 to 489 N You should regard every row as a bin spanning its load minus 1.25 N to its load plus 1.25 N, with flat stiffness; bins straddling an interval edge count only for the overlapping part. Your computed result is 1.07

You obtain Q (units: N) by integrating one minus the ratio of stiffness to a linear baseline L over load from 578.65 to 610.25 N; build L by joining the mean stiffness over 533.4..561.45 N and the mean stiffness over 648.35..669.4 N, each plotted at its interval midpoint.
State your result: 3.0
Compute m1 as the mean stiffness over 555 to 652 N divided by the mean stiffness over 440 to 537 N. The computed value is 1.0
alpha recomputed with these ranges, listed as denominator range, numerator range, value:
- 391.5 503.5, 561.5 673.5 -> 1.03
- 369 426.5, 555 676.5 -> 1.04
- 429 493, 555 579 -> 1.12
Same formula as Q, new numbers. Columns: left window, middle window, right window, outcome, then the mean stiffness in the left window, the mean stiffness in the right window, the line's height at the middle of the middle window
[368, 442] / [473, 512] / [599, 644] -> 0.6 N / 15.4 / 14.7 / 15.1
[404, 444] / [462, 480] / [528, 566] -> 2.7 N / 16.2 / 16.7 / 16.4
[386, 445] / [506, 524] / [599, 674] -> -2.9 N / 15.5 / 15.5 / 15.5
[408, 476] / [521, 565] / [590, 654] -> -3.9 N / 15.8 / 15.1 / 15.4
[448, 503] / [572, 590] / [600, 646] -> -1.3 N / 14.8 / 14.8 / 14.8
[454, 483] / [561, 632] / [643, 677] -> 2.8 N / 14.1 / 16.8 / 15.9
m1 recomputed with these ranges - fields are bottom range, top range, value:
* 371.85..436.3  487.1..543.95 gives 1.11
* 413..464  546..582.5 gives 1.04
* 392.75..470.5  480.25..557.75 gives 1.06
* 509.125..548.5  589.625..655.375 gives 0.88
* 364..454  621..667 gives 1.03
